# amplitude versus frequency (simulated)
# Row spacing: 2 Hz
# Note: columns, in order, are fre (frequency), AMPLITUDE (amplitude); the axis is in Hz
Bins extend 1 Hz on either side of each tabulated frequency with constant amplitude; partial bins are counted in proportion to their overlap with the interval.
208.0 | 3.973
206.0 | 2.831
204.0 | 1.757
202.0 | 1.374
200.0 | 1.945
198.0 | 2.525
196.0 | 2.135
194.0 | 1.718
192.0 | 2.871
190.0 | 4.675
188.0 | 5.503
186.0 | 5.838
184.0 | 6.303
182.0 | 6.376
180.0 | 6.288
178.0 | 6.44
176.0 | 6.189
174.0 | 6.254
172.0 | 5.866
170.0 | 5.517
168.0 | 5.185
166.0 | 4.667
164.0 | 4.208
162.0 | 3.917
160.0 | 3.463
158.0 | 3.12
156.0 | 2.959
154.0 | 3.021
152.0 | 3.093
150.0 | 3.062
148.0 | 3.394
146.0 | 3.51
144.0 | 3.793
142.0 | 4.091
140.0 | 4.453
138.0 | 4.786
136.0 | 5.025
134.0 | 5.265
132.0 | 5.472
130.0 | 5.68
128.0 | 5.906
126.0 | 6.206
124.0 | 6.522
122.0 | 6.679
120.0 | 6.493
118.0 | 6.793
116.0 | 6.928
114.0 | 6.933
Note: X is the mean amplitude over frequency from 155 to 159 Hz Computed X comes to 3.04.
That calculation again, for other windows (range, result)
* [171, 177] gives 6.1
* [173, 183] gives 6.31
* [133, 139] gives 5.03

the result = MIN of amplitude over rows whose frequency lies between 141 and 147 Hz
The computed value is 3.51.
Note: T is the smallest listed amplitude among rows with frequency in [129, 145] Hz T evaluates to 3.793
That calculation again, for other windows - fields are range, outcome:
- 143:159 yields 2.959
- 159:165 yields 3.463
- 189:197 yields 1.718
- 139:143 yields 4.091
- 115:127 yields 6.206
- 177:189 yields 5.503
